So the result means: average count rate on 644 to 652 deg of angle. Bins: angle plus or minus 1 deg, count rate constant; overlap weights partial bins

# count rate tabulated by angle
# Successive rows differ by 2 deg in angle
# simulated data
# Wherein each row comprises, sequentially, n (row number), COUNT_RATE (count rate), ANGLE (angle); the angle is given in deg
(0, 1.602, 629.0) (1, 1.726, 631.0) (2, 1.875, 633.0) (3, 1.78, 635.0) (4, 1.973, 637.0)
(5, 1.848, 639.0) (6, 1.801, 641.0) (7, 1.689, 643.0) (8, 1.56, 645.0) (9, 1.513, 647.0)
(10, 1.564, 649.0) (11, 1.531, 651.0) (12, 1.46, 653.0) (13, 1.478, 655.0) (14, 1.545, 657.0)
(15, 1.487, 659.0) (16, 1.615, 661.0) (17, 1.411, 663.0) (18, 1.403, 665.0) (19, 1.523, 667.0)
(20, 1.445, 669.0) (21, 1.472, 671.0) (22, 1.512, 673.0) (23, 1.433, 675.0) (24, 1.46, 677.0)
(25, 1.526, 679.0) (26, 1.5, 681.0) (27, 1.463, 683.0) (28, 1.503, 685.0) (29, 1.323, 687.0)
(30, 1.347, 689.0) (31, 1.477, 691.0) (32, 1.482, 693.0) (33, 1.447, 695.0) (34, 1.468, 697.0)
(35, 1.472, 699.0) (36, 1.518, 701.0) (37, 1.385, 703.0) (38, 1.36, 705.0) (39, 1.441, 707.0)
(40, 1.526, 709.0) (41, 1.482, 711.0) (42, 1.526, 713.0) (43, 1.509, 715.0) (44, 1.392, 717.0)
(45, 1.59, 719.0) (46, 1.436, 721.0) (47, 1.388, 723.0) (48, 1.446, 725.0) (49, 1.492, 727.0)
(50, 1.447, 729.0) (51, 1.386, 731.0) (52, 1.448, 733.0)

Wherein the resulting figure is 1.54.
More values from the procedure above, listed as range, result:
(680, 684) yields 1.48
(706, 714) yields 1.49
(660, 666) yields 1.48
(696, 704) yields 1.46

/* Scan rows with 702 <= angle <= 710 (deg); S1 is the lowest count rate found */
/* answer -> 1.36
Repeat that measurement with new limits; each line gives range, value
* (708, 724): 1.388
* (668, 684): 1.433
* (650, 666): 1.403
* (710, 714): 1.482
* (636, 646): 1.56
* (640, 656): 1.46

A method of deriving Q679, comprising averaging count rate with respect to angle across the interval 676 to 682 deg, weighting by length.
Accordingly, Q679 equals 1.5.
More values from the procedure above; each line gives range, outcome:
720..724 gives 1.41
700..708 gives 1.43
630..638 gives 1.84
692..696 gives 1.46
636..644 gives 1.83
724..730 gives 1.46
